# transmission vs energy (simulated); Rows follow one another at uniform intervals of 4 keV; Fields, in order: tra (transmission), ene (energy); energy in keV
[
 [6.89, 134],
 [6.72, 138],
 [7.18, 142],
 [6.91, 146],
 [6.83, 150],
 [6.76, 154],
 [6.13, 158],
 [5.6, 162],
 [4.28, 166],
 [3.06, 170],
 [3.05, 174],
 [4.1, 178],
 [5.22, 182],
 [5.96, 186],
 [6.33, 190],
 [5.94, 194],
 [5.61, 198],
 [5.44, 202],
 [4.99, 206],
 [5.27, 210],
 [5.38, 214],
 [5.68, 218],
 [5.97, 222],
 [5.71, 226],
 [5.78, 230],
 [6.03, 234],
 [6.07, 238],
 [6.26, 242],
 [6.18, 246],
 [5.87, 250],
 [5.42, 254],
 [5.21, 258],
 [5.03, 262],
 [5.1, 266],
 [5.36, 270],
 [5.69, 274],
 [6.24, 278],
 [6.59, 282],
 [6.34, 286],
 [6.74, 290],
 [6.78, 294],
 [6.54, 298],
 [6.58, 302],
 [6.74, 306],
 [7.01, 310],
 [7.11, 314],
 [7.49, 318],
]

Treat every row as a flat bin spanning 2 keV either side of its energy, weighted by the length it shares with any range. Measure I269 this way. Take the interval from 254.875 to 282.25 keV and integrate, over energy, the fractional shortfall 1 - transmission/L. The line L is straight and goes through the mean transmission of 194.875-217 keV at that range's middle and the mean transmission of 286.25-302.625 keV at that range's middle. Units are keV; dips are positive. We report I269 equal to 3.2 keV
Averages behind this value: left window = 5.38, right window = 6.63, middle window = 5.53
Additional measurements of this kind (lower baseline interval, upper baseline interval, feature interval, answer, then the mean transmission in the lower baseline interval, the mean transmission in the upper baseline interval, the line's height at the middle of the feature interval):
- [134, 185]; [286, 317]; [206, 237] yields 2.2 keV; 5.55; 6.78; 6.09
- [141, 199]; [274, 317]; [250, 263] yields 2.0 keV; 5.5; 6.64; 6.29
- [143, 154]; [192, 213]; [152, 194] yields 7.6 keV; 6.88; 5.45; 6.23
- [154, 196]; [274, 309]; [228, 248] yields -0.7 keV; 5.05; 6.53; 5.85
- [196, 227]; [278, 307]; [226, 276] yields 2.9 keV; 5.5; 6.59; 6.03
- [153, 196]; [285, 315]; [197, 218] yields 0.6 keV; 5.09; 6.73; 5.52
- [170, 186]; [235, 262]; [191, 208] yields -3.1 keV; 4.22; 5.78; 4.7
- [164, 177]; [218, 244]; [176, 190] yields -4.3 keV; 3.51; 5.95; 4.02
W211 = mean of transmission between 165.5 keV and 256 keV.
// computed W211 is 5.39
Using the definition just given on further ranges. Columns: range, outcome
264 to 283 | 5.75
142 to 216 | 5.43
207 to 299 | 5.86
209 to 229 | 5.63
